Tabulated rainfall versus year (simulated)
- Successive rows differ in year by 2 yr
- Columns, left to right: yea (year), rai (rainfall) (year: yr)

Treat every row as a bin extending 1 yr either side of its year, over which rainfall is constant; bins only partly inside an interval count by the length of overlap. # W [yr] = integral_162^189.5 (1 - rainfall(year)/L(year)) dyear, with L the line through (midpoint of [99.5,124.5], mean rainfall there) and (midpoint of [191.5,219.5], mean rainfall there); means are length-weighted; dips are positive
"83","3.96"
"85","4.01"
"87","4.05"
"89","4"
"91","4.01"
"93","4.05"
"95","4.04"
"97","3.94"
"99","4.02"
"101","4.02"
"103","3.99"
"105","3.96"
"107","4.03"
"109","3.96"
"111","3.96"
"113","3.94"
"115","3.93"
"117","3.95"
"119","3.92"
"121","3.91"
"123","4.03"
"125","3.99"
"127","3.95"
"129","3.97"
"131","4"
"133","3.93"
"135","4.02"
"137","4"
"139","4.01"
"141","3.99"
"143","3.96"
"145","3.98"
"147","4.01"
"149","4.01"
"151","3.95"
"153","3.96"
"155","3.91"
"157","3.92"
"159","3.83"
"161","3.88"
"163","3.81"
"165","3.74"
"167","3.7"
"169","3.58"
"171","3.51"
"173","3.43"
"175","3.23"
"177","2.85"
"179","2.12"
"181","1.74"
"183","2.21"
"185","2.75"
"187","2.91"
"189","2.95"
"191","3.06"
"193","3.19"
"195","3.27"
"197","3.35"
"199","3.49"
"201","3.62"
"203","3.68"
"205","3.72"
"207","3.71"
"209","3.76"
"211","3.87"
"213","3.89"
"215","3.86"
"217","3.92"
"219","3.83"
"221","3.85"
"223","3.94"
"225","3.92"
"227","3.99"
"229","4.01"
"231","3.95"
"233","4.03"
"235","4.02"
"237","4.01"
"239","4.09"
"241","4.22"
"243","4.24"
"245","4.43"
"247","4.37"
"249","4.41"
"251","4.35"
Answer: 5.20 yr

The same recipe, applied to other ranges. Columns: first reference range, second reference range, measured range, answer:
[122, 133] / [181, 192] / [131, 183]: -4.3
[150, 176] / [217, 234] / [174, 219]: 7.0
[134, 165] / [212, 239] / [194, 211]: 1.5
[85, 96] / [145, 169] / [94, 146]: -0.2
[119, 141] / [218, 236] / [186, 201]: 2.9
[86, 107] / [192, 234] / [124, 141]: -0.2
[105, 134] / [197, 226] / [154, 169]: 0.3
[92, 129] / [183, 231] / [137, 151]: -0.6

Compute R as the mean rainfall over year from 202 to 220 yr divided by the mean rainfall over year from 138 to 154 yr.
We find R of 1.0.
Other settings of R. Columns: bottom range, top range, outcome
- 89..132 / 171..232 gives 0.86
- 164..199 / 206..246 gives 1.30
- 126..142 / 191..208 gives 0.87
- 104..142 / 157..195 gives 0.80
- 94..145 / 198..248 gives 0.99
